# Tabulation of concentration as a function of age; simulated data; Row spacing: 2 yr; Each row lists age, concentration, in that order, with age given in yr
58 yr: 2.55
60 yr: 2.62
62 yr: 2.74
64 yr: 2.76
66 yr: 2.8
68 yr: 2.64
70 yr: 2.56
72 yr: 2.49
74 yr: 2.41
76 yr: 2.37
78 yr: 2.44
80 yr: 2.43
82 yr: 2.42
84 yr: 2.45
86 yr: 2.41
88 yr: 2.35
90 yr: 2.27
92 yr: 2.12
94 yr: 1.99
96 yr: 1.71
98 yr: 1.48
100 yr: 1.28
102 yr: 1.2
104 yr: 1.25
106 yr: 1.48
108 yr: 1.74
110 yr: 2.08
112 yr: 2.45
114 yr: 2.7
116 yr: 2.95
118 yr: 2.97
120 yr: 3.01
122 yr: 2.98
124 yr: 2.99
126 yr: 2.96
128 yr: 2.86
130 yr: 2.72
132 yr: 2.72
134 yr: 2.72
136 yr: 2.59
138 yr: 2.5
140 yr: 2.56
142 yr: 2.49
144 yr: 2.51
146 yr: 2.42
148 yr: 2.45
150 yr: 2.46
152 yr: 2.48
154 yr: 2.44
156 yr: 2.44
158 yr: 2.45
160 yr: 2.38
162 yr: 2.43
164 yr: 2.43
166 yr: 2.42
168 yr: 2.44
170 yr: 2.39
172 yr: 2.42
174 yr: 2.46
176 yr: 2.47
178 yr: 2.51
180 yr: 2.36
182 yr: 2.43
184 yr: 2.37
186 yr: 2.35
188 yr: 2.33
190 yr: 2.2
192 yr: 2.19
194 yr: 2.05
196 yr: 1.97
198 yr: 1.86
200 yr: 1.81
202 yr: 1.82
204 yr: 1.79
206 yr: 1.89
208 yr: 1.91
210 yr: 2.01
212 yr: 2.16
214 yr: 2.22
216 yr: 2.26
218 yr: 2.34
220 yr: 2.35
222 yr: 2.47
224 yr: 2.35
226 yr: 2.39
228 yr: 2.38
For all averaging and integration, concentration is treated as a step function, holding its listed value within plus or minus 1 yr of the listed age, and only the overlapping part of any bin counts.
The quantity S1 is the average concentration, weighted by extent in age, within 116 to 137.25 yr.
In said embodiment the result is 2.85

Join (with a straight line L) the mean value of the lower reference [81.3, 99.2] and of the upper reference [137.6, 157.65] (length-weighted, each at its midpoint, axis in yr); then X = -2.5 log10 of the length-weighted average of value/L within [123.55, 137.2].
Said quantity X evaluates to -0.18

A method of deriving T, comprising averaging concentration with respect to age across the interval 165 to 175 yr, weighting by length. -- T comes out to 2.43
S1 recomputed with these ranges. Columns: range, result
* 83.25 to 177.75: 2.37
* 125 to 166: 2.55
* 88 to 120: 2.02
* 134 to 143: 2.56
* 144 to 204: 2.31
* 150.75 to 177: 2.43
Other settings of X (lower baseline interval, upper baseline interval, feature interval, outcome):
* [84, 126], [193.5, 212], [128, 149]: -0.22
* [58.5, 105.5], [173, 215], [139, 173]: -0.13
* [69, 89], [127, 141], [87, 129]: 0.15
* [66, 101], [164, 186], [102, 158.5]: -0.07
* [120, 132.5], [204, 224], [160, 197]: 0.05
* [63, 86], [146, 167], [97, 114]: 0.42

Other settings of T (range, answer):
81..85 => 2.44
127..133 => 2.77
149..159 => 2.45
